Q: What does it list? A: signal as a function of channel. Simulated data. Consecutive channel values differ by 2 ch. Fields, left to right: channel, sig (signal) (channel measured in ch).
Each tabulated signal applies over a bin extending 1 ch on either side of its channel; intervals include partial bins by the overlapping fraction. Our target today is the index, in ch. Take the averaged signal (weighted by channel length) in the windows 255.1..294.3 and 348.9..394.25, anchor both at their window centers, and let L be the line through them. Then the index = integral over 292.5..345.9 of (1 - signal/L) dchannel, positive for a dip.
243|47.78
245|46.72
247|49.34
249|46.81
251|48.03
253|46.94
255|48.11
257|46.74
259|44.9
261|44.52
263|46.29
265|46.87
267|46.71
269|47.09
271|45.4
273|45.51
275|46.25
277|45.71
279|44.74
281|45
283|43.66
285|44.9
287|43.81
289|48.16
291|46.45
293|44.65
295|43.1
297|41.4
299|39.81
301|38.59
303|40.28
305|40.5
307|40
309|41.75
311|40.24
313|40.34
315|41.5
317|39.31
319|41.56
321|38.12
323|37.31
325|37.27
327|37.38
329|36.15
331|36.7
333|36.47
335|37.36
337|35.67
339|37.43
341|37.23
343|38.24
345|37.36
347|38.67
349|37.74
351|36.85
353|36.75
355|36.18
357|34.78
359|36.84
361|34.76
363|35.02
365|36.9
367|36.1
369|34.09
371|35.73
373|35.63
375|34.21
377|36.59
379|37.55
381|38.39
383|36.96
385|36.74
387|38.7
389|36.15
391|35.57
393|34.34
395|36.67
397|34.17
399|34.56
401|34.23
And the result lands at 2.9 ch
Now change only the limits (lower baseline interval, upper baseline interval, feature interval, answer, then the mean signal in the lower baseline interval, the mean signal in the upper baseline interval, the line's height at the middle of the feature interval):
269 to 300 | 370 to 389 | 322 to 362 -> 3.0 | 44.7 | 36.7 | 39.8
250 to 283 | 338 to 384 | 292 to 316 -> 0.7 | 46.1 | 36.5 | 42.3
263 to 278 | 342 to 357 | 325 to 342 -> 1.0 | 46.2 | 37.2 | 39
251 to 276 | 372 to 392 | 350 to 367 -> 1.1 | 46.3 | 36.6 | 38.6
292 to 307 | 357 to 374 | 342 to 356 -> -0.2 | 41.1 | 35.6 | 37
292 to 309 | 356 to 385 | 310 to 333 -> 0.6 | 41.1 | 36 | 39.6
